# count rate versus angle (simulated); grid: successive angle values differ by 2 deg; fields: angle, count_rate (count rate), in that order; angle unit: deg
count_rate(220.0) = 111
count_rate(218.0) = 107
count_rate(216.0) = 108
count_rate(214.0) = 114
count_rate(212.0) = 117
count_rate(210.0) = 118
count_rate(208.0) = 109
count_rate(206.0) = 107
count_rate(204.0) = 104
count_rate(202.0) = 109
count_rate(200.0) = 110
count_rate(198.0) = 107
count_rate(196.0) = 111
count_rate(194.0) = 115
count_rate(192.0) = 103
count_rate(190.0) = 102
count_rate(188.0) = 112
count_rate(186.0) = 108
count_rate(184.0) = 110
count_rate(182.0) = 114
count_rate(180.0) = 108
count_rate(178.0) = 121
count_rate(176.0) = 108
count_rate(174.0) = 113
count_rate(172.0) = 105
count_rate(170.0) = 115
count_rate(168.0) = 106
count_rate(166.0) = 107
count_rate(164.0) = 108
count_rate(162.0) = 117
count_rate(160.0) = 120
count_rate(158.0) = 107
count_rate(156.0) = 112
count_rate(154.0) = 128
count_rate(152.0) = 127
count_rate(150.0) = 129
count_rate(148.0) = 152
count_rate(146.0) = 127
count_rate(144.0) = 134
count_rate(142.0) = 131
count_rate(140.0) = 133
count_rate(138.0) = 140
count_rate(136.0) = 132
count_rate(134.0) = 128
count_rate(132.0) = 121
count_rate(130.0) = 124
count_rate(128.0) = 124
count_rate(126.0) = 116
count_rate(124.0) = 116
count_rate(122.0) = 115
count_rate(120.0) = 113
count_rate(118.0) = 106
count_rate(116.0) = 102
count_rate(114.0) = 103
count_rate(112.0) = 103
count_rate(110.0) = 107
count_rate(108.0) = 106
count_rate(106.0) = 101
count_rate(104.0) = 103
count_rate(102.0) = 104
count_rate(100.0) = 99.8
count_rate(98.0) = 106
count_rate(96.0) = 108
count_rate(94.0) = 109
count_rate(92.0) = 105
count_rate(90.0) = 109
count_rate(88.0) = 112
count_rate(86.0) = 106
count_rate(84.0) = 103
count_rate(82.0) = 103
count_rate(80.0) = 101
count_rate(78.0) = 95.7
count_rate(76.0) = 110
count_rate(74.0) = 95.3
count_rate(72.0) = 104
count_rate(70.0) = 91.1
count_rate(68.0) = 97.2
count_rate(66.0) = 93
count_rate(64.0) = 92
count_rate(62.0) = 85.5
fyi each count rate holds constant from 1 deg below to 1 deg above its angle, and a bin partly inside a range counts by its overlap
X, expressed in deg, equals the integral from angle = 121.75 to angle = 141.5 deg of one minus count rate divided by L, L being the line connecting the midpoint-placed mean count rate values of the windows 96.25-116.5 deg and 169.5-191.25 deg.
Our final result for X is -3.6 deg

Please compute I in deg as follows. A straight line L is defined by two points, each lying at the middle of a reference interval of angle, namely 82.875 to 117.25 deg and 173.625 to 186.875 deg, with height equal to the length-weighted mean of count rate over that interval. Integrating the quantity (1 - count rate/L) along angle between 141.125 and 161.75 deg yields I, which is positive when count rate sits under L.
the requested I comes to -3.21 deg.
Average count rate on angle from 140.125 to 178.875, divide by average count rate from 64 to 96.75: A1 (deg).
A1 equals 1.17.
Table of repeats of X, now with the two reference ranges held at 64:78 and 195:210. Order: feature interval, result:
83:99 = -1.25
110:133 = -2.41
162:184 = -0.92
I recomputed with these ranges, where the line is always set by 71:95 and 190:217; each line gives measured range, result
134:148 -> -3.5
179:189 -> -0.1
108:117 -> 0.1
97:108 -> 0.2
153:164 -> -0.8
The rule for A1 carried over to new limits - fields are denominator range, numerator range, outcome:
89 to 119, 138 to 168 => 1.18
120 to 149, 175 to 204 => 0.86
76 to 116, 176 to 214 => 1.06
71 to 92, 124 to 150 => 1.25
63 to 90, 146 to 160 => 1.25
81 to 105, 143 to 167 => 1.16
